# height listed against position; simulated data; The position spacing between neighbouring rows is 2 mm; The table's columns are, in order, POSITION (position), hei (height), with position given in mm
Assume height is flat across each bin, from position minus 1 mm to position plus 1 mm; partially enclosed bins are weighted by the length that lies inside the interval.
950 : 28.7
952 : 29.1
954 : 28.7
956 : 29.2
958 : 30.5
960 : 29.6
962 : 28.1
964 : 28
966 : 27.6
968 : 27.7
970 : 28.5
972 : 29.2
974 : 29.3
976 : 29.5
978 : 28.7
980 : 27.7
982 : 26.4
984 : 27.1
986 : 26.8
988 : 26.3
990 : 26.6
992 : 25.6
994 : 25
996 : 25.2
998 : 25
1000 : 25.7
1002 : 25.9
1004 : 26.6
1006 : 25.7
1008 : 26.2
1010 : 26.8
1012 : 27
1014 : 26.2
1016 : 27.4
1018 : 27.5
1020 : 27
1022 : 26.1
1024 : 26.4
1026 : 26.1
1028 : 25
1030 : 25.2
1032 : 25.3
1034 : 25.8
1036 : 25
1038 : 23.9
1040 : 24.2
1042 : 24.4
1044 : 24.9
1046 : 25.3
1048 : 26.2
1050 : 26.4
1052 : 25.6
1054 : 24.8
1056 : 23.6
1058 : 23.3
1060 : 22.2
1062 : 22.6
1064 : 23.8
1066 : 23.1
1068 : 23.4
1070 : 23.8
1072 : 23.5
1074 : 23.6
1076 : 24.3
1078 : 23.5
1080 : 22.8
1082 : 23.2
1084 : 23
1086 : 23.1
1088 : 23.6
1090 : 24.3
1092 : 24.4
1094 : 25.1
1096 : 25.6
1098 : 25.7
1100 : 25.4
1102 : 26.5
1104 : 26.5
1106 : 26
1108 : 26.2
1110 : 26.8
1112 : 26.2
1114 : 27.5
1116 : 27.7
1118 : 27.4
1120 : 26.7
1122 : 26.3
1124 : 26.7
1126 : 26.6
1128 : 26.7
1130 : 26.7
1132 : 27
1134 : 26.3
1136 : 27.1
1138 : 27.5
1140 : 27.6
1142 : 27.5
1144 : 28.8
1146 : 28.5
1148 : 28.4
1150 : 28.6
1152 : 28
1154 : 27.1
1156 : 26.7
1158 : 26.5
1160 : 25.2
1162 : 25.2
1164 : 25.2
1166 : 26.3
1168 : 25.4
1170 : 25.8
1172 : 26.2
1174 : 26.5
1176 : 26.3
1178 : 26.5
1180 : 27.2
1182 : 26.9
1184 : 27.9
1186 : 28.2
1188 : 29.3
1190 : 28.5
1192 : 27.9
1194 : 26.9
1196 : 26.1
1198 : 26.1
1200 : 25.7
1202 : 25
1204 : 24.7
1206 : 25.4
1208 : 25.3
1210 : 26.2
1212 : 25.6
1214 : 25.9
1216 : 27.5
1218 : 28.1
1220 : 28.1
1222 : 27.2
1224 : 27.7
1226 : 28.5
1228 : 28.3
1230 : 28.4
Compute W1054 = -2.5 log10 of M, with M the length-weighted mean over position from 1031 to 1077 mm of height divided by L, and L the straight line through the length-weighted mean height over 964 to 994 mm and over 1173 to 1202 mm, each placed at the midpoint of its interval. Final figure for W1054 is 0.130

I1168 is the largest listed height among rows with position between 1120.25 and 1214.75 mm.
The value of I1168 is 29.3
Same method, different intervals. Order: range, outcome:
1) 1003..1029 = 27.5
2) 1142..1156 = 28.8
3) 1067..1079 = 24.3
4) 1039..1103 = 26.5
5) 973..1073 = 29.5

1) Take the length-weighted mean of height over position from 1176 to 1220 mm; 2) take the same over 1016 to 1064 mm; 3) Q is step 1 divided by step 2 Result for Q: 1.07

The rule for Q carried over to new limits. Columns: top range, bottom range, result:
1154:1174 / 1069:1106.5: 1.06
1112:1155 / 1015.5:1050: 1.07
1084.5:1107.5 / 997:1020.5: 0.95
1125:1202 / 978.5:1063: 1.05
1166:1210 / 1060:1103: 1.11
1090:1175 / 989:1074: 1.06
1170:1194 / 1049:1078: 1.15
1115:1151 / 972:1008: 1.02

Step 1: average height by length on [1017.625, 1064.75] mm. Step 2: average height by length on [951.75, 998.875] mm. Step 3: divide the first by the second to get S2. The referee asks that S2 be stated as 0.90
